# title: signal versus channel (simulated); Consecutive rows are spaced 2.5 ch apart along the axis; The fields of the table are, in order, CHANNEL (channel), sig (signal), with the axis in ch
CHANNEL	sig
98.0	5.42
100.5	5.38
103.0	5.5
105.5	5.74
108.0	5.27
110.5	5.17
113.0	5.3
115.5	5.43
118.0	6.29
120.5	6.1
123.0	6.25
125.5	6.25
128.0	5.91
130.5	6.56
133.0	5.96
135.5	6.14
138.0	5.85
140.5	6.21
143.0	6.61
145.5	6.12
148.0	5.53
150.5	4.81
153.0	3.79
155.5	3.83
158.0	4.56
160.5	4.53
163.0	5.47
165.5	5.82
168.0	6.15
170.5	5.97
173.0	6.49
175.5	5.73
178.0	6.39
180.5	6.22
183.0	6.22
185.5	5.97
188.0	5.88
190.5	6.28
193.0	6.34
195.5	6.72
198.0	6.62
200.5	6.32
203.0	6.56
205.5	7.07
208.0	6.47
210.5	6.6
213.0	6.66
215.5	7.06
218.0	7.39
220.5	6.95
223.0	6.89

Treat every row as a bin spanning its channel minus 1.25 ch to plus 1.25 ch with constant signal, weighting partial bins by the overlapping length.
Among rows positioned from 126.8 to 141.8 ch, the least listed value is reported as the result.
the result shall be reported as 5.85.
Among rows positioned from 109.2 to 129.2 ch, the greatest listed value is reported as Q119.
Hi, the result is 6.29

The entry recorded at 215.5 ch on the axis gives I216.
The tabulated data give 7.06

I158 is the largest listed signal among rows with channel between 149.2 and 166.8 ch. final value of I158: 5.82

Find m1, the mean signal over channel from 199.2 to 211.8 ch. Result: 6.6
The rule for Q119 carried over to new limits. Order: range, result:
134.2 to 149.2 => 6.61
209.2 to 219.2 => 7.39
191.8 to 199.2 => 6.72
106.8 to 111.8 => 5.27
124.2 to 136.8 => 6.56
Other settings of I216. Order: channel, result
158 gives 4.56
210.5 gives 6.6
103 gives 5.5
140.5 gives 6.21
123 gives 6.25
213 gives 6.66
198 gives 6.62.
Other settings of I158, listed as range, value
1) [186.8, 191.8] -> 6.28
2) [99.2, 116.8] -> 5.74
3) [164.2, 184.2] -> 6.49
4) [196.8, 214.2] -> 7.07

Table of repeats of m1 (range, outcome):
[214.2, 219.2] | 7.22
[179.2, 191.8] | 6.12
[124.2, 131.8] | 6.24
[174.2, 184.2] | 6.14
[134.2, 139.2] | 6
